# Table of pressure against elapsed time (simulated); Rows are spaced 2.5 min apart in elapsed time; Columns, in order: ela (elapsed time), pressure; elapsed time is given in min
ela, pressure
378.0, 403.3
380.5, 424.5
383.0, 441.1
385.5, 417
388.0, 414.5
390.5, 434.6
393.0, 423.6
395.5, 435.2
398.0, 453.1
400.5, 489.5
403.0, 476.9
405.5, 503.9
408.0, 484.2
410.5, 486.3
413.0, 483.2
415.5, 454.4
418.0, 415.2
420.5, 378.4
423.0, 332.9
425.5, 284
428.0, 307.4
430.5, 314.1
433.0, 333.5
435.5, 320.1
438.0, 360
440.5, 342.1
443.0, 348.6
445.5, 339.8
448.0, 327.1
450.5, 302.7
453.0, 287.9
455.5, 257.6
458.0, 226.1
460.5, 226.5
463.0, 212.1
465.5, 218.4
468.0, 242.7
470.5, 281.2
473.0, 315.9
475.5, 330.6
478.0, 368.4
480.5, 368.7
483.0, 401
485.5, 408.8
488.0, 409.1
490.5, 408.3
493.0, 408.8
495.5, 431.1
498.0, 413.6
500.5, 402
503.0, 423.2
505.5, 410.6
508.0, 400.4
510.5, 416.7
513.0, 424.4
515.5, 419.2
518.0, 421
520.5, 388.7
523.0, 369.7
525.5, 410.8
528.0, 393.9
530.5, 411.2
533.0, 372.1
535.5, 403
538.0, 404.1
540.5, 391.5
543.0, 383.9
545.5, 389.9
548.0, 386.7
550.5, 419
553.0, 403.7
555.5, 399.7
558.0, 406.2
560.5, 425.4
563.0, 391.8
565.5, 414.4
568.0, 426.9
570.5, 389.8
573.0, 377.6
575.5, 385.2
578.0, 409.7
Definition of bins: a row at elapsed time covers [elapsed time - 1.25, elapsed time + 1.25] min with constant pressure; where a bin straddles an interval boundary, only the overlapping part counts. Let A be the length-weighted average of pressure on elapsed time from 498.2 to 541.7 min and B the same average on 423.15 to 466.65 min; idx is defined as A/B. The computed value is 1.4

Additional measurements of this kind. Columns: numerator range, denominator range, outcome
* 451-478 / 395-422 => 0.58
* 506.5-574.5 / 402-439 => 1.02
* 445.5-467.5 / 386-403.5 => 0.59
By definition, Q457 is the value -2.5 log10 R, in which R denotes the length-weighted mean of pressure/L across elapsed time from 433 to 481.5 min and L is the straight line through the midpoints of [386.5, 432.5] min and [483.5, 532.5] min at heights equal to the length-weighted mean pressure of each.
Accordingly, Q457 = 0.352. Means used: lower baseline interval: 419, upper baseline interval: 408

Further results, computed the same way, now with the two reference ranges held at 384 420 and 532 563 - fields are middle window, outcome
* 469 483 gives 0.252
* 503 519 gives -0.009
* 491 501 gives 0.010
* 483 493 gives 0.035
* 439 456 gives 0.343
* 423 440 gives 0.345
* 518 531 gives 0.029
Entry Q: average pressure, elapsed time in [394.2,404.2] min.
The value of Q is 463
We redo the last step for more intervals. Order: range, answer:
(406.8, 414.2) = 485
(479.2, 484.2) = 385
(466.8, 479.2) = 308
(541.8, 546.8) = 387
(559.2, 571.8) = 410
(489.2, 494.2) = 409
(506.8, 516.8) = 415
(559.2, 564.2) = 409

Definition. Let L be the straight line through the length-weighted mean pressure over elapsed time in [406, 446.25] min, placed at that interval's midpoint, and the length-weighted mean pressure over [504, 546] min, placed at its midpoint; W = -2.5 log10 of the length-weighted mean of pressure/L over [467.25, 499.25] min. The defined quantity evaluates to 0.059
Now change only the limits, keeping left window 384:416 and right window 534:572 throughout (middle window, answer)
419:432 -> 0.35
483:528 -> 0.03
